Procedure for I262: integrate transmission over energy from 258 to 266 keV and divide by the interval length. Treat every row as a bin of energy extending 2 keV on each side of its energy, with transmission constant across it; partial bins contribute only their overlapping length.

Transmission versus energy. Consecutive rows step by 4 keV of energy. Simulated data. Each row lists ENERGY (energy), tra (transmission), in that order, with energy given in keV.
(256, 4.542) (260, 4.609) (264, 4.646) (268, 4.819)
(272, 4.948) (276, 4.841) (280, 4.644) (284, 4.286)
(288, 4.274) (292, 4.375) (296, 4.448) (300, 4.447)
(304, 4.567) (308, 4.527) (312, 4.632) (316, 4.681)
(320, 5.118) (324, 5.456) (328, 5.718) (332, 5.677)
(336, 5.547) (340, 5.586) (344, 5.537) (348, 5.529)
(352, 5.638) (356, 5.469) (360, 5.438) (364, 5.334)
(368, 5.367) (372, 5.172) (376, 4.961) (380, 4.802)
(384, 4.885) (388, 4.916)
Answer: 4.63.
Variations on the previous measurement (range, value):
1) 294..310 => 4.5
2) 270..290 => 4.6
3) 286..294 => 4.32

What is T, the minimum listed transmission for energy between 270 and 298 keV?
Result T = 4.274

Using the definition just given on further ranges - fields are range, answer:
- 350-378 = 4.961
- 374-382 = 4.802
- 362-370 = 5.334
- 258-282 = 4.609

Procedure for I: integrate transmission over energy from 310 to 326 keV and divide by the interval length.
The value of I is 4.97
